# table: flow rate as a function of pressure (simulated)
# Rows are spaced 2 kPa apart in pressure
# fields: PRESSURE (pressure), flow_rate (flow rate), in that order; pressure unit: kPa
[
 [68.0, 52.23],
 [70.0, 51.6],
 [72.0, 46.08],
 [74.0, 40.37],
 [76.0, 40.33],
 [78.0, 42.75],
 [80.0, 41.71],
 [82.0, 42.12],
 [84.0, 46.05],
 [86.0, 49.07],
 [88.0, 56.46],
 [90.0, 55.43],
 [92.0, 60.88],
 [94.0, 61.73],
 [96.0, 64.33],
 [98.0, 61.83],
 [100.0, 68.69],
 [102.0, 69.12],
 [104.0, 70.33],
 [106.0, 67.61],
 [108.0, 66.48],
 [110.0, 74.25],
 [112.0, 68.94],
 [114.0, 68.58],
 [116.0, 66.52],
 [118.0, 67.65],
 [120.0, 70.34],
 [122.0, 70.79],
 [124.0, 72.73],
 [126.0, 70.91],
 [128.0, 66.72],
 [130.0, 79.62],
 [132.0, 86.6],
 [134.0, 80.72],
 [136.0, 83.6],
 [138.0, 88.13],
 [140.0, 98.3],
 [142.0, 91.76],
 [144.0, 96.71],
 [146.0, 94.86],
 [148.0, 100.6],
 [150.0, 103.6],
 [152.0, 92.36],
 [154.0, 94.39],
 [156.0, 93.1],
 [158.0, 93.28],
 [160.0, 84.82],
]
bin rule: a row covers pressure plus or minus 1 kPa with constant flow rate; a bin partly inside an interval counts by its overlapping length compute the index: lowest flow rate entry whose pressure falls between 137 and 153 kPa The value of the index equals 88.13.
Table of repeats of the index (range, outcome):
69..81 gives 40.33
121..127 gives 70.79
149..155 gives 92.36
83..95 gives 46.05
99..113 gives 66.48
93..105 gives 61.73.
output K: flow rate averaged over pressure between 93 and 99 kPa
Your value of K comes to 62.6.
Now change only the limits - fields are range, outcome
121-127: 71.5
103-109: 68.1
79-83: 41.9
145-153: 97.9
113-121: 68.3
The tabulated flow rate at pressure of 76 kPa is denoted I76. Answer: 40.33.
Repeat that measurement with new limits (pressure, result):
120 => 70.34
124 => 72.73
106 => 67.61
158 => 93.28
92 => 60.88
